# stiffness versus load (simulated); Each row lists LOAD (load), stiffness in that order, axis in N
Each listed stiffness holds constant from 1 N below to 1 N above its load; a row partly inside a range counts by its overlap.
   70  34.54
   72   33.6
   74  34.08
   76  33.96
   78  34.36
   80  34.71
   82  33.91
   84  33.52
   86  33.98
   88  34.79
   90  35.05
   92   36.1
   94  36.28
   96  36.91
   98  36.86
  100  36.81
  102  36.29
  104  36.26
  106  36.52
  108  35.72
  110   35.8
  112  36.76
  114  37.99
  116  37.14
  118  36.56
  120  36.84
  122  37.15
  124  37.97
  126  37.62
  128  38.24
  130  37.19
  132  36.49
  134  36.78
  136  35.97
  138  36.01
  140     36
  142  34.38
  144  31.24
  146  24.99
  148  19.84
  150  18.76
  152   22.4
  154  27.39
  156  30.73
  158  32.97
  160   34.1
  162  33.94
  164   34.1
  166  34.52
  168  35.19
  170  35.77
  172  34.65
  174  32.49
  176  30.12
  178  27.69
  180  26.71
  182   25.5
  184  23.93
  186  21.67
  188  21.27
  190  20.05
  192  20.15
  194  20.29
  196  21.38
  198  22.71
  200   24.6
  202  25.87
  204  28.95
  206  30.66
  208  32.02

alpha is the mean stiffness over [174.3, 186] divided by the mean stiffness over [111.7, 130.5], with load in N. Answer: 0.7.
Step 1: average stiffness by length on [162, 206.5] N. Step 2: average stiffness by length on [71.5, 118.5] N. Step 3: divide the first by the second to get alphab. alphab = 0.77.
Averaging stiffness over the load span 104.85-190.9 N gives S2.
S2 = 32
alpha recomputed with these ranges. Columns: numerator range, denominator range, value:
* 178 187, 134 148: 0.77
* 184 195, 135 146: 0.62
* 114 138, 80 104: 1.04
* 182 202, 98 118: 0.61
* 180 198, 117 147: 0.62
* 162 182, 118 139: 0.87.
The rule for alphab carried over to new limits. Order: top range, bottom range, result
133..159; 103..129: 0.81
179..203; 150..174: 0.72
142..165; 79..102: 0.80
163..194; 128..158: 0.91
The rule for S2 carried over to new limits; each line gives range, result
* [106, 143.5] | 36.6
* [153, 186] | 30.9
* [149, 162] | 28.2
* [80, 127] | 36.2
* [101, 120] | 36.6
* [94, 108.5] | 36.5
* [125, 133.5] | 37.3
